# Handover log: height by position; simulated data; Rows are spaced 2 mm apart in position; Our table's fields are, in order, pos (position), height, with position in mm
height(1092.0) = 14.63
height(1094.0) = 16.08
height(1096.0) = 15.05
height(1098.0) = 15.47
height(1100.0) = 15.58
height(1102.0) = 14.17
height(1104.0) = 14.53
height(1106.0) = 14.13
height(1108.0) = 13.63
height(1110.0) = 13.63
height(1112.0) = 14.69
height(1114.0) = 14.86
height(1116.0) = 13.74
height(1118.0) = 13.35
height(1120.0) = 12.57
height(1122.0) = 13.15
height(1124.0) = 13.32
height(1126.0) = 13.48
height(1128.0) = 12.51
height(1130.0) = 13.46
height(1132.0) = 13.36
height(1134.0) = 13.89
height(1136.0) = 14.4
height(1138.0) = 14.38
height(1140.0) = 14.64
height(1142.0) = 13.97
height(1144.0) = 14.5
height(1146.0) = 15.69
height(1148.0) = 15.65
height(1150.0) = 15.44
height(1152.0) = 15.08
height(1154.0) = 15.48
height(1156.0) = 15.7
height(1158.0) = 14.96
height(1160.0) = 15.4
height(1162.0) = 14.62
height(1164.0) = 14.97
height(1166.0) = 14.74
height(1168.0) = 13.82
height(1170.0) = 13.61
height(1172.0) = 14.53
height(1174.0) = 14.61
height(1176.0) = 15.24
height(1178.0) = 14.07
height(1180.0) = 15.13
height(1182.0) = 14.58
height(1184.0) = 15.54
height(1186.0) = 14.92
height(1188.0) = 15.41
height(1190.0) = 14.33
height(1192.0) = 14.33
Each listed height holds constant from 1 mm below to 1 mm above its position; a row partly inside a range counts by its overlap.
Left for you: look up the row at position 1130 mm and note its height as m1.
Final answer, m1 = 13.46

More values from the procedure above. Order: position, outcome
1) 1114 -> 14.86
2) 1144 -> 14.5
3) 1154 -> 15.48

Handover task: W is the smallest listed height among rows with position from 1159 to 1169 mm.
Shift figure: 13.82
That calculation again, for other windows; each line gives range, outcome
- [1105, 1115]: 13.63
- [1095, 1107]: 14.13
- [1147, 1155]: 15.08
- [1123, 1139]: 12.51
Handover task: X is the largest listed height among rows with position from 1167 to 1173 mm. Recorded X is 14.53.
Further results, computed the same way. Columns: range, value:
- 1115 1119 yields 13.74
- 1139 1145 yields 14.64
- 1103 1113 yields 14.69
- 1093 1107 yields 16.08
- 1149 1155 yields 15.48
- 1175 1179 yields 15.24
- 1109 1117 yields 14.86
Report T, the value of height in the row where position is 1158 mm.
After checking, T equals 14.96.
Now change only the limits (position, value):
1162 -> 14.62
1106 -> 14.13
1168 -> 13.82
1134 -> 13.89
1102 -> 14.17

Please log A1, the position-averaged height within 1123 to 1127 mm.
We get 13.4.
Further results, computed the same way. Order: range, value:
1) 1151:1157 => 15.4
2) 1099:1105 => 14.8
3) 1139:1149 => 14.9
